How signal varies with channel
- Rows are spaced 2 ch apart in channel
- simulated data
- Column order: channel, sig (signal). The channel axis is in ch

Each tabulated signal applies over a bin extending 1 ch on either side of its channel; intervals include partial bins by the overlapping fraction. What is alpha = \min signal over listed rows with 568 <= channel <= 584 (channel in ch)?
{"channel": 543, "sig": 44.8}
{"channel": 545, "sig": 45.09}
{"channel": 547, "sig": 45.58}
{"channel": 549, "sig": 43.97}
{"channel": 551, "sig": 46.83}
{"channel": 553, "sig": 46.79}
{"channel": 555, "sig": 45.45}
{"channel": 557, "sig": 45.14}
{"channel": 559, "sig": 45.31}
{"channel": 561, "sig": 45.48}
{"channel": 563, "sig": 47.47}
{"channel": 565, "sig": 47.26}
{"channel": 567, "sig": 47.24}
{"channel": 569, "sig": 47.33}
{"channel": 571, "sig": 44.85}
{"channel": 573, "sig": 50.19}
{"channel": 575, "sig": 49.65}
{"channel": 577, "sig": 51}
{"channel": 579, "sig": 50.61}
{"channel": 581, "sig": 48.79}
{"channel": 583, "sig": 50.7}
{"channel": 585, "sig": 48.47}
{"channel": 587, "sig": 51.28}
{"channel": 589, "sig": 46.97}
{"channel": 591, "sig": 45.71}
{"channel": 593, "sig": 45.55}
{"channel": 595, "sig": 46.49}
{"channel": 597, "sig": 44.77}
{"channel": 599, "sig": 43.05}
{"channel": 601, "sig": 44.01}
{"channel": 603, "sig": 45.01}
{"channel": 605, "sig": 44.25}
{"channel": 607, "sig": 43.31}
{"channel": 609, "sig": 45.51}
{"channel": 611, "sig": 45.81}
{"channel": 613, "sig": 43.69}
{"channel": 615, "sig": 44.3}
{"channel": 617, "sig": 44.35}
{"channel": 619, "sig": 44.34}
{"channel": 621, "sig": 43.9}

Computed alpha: 44.85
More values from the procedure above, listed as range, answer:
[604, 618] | 43.31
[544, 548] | 45.09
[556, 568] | 45.14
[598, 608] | 43.05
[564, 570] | 47.24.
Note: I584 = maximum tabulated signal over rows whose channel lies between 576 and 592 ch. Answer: 51.28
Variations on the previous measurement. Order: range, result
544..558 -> 46.83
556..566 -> 47.47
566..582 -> 51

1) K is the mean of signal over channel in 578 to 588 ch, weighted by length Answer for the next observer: 50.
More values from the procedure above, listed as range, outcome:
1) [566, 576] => 47.9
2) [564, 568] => 47.2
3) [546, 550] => 44.8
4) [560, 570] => 47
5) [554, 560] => 45.3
